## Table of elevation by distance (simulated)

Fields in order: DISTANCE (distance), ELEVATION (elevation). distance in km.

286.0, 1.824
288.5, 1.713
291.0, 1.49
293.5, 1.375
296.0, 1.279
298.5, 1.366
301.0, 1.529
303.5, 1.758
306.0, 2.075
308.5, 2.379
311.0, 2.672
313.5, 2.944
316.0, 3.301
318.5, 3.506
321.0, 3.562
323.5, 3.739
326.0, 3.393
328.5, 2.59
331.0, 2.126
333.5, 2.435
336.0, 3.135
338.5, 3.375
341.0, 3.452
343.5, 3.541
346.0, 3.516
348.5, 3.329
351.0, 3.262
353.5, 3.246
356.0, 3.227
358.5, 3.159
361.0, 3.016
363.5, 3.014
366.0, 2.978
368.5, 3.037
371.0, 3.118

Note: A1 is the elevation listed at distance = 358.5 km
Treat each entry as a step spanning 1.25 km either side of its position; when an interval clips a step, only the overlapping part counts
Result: 3.159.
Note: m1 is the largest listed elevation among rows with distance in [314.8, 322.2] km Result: 3.562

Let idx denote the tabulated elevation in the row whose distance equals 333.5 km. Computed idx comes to 2.435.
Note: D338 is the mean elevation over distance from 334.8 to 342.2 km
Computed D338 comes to 3.32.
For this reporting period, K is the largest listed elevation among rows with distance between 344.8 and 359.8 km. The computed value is 3.516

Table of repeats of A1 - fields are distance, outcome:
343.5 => 3.541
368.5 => 3.037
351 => 3.262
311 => 2.672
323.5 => 3.739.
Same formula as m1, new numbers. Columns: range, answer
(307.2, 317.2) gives 3.301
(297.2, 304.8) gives 1.758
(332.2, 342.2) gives 3.452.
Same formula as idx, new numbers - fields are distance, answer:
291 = 1.49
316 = 3.301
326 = 3.393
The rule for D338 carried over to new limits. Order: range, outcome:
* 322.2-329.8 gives 3.24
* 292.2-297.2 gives 1.33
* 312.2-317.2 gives 3.12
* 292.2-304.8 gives 1.46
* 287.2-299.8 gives 1.45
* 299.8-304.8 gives 1.65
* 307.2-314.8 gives 2.67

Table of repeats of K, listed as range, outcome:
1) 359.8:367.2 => 3.016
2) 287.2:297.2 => 1.713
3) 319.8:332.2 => 3.739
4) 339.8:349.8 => 3.541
